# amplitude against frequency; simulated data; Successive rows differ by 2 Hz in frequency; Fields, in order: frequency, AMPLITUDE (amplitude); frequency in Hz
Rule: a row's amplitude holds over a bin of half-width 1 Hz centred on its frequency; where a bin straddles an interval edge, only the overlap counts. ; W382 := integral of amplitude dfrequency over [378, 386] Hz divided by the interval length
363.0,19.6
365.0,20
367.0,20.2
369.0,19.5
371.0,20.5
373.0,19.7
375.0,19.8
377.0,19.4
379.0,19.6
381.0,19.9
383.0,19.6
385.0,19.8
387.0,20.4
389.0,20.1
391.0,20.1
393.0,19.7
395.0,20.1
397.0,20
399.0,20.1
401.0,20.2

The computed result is 19.7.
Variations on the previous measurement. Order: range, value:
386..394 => 20.1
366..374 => 20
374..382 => 19.7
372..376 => 19.8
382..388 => 19.9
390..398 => 20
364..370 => 19.9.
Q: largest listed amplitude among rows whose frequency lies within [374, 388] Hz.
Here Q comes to 20.4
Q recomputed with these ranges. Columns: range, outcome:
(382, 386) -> 19.8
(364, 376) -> 20.5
